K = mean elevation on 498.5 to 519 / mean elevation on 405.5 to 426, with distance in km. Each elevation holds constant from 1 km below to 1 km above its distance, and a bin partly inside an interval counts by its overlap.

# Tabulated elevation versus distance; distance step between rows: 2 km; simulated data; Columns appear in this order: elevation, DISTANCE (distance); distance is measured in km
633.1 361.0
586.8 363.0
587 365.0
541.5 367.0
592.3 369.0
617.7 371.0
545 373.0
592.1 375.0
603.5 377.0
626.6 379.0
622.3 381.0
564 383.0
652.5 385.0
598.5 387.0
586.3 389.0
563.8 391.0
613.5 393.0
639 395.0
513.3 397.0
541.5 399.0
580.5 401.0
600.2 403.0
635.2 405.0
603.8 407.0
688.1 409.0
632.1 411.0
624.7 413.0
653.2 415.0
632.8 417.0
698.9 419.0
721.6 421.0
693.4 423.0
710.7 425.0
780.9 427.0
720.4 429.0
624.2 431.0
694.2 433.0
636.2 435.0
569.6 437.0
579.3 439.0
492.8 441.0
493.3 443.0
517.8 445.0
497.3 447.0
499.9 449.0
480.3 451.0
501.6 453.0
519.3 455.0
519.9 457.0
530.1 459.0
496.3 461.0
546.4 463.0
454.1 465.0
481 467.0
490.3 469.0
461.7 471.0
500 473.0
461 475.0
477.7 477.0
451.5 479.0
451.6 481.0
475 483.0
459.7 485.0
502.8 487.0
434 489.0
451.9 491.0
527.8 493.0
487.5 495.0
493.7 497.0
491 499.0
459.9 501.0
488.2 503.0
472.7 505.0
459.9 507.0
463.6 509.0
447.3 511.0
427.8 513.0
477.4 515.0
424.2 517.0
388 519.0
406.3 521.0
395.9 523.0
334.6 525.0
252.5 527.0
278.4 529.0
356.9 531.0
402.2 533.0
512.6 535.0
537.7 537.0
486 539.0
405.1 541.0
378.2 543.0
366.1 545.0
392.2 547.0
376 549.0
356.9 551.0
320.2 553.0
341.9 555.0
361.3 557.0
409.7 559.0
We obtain 0.69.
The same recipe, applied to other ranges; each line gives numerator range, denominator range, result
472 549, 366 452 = 0.72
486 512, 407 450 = 0.76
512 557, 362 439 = 0.63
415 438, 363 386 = 1.14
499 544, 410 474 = 0.73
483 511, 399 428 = 0.72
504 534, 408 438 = 0.59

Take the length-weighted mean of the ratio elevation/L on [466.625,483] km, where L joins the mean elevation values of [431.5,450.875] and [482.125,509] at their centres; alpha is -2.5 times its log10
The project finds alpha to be 0.075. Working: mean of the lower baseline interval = 552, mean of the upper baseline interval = 477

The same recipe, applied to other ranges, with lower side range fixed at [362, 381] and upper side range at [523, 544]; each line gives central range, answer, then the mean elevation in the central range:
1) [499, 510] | -0.10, 471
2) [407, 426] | -0.24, 669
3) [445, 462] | -0.03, 506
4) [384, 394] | -0.06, 603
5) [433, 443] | -0.13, 574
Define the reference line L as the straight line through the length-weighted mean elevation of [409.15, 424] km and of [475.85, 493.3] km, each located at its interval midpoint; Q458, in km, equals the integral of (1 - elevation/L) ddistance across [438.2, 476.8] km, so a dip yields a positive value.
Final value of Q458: 3.2 km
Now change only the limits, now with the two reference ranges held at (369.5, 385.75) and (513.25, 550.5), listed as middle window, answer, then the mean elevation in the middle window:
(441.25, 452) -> 0.3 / 497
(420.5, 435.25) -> -4.5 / 700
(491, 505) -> -1.4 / 487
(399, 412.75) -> -1.3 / 617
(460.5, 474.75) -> -0.1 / 488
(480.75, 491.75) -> -0.1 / 463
